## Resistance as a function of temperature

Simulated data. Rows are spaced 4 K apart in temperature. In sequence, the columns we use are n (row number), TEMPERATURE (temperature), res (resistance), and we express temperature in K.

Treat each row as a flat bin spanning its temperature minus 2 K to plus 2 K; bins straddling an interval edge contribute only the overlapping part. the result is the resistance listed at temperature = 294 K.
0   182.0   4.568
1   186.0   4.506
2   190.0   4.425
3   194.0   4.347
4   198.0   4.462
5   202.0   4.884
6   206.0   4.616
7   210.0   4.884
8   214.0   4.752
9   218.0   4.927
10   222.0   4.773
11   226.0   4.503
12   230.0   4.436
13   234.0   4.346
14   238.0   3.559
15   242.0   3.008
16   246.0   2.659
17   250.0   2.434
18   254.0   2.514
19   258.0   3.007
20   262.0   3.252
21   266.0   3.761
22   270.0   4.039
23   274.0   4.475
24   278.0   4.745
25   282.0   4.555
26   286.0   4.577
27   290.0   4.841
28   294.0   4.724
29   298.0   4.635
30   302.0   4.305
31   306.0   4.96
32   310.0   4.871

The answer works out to 4.724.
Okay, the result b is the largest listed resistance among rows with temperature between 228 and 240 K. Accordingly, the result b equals 4.436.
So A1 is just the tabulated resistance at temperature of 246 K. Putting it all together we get 2.659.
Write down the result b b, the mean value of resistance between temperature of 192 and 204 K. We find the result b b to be 4.56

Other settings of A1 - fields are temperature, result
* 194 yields 4.347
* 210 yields 4.884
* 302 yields 4.305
